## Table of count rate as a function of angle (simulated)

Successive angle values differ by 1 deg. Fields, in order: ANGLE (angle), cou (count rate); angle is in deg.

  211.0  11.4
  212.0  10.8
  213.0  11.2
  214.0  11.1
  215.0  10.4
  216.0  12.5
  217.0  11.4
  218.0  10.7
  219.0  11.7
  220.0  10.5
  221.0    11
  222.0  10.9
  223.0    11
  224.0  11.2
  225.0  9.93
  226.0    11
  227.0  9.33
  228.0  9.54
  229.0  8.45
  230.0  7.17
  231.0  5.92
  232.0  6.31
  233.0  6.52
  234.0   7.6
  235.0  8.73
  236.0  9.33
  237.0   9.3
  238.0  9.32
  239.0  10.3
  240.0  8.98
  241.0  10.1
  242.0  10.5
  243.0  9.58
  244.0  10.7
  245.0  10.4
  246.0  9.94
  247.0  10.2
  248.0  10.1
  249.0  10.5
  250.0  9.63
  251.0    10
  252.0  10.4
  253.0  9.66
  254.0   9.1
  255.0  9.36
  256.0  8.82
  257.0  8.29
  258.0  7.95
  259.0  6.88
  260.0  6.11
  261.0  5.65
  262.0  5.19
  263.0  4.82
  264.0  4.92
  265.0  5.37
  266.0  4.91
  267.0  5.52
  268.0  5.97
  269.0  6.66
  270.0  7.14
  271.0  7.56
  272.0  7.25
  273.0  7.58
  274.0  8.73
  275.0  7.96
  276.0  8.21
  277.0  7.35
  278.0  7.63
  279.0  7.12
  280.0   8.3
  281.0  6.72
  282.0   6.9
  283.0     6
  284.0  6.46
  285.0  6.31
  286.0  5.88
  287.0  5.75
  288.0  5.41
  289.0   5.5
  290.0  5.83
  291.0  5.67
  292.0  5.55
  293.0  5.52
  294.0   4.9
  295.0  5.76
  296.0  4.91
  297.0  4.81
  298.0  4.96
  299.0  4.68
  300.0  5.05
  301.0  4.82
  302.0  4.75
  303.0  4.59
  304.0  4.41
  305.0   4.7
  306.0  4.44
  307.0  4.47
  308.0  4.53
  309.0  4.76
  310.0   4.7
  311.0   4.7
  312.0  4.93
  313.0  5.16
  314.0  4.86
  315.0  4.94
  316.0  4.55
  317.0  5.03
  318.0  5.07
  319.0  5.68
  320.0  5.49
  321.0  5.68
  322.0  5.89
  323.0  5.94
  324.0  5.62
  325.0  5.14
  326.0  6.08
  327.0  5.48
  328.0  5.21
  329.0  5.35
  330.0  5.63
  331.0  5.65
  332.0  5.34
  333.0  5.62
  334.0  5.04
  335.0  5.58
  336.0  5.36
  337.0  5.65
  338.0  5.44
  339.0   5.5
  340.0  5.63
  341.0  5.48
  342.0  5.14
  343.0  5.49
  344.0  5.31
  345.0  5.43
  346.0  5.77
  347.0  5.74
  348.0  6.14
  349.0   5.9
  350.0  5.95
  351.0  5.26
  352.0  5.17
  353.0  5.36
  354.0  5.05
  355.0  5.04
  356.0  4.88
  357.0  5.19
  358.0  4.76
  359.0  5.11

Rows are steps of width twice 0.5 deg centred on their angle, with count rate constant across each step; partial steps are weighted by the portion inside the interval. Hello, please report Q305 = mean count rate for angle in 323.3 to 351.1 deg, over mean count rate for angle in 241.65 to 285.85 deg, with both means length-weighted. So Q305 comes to 0.71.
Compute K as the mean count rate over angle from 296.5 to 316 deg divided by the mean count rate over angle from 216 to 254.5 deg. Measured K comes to 0.49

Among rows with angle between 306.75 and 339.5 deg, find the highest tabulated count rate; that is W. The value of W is 6.08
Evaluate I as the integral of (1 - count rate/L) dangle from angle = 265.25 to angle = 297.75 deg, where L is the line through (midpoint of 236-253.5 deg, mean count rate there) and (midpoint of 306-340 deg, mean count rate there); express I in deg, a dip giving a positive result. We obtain 5.7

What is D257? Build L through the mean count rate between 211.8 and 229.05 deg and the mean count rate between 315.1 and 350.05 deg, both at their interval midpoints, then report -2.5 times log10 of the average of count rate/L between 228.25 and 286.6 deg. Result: 0.15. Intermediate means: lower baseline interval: 10.8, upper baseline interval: 5.5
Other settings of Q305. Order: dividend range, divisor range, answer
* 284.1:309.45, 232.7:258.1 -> 0.54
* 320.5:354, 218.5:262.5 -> 0.60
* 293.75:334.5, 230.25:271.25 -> 0.63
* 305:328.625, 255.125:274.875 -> 0.77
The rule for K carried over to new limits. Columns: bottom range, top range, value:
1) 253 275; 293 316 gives 0.69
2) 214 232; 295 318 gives 0.48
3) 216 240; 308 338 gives 0.56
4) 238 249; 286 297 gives 0.54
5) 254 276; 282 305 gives 0.78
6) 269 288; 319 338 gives 0.78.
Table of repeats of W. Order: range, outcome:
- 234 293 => 10.7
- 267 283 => 8.73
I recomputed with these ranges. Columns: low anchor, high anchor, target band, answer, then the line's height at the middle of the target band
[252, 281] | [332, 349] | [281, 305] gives 4.3 deg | 6.6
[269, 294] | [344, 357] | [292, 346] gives 7.3 deg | 6.04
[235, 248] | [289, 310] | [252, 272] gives 3.0 deg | 8.12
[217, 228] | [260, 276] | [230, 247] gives 0.3 deg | 9.19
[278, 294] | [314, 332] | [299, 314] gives 2.7 deg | 5.77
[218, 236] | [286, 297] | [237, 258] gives -4.4 deg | 8.06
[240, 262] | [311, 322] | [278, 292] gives 1.5 deg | 7.07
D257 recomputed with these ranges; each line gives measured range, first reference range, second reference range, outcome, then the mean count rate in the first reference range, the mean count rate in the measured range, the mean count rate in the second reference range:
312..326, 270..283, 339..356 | 0.18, 7.53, 5.33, 5.47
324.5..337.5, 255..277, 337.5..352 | 0.06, 6.81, 5.47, 5.57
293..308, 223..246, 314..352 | 0.36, 9.16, 4.82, 5.48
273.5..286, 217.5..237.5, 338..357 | 0.06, 9.31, 7.25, 5.45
